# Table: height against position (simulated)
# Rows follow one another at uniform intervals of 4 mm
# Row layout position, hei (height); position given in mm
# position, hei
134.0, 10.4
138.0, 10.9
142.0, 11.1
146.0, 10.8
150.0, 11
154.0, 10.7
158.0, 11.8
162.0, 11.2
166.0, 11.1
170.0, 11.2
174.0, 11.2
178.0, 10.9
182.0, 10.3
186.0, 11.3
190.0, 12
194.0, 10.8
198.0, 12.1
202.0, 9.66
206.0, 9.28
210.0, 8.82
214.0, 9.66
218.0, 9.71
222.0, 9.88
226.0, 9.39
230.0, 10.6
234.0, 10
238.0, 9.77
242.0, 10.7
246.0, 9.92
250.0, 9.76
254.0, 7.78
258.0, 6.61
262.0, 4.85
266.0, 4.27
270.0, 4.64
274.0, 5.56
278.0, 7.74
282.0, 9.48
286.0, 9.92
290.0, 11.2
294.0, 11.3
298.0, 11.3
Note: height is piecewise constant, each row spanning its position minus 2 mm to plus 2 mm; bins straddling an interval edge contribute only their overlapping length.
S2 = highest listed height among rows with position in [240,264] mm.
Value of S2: 10.7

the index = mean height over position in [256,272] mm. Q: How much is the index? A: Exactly 5.09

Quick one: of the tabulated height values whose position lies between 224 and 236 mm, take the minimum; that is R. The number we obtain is 9.39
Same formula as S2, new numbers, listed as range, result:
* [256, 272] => 6.61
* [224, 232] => 10.6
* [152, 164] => 11.8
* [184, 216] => 12.1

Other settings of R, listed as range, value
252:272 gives 4.27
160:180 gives 10.9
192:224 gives 8.82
